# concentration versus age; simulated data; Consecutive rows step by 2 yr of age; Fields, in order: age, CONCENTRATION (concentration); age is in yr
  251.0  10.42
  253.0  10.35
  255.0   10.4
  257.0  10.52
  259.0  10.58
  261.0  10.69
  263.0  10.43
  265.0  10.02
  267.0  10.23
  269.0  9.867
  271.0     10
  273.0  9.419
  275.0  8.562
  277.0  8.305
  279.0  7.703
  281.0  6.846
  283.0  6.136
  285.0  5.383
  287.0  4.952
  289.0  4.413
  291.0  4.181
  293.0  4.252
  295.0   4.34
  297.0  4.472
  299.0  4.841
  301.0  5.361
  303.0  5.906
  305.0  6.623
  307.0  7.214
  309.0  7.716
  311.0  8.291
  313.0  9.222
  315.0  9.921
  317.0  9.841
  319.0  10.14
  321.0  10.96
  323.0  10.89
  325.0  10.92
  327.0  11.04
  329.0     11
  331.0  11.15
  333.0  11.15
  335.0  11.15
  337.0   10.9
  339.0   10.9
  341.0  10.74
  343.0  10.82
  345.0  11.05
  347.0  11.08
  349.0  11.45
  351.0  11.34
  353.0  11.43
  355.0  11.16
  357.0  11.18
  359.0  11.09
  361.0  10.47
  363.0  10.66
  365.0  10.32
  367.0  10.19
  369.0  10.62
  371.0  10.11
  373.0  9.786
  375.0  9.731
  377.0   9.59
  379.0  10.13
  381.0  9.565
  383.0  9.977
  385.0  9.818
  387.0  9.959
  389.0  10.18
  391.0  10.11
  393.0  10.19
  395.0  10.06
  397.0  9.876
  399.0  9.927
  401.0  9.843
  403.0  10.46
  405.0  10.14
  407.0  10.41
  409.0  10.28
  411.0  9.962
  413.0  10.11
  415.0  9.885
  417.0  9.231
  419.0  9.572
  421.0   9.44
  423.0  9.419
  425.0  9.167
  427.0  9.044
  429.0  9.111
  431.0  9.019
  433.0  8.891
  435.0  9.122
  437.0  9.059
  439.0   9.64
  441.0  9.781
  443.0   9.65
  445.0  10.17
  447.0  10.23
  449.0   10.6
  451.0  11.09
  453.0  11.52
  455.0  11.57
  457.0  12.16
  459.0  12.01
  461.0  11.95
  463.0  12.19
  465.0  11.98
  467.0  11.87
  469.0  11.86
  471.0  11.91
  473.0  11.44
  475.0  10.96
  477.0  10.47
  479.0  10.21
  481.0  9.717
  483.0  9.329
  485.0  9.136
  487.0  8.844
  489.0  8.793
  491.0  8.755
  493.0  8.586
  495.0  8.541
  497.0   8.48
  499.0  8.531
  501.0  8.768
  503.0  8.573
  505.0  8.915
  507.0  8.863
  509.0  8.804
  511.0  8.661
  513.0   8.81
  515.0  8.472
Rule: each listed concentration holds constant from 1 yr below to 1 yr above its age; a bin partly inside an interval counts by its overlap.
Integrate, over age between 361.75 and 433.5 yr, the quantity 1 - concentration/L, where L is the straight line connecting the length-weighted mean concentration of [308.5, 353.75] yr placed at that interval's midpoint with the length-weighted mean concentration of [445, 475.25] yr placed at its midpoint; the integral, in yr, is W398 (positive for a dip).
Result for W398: 7.8 yr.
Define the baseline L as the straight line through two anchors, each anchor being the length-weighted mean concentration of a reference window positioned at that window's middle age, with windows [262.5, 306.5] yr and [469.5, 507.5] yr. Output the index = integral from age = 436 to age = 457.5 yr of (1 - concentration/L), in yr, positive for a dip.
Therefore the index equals -3.7 yr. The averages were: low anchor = 6.88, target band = 10.5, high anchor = 9.45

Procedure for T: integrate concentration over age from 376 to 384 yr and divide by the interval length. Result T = 9.82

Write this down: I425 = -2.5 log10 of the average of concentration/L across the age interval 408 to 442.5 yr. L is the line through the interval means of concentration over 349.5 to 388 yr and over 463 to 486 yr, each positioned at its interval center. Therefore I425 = 0.13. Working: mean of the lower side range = 10.4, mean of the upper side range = 10.9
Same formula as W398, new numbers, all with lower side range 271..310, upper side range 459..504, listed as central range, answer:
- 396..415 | -3.44 yr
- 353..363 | -4.47 yr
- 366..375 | -2.61 yr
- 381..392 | -2.42 yr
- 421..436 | -0.20 yr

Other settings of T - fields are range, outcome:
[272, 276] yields 8.99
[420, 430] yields 9.24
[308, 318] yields 9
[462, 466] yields 12.1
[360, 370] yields 10.5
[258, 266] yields 10.4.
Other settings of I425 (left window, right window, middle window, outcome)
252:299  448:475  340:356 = -0.190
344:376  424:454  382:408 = 0.023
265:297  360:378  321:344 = -0.234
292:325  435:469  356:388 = -0.128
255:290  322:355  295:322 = 0.296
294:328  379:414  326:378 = -0.194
